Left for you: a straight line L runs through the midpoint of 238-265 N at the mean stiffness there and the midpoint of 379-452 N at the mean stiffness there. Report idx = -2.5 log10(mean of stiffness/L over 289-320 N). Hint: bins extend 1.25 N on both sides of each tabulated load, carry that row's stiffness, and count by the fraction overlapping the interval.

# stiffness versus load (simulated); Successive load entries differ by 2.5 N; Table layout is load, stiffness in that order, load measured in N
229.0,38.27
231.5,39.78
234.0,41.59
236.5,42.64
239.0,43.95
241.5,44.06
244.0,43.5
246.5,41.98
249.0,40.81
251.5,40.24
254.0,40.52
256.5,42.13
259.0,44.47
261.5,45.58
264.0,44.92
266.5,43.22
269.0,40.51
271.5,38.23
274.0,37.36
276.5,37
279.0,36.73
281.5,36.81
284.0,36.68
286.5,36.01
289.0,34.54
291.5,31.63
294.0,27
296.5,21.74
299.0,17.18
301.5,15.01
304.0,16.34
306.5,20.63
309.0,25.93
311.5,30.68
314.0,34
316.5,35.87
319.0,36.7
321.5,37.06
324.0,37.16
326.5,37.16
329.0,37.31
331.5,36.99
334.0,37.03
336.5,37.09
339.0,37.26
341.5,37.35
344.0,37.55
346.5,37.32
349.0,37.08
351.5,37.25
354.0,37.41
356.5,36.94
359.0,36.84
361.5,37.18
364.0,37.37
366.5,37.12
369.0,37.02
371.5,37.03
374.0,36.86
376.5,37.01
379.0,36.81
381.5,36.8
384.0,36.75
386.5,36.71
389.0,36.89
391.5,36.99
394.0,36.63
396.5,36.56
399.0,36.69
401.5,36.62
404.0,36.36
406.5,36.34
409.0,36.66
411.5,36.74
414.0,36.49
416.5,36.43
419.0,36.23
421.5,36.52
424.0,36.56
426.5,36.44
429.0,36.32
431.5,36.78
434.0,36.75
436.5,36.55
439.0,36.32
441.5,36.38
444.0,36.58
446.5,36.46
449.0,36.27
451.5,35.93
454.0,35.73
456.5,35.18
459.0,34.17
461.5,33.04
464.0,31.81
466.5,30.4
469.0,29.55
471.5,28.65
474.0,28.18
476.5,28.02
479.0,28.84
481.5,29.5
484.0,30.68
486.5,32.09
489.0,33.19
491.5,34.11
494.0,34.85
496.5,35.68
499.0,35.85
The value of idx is 0.48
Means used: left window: 42.9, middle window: 26.3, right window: 36.6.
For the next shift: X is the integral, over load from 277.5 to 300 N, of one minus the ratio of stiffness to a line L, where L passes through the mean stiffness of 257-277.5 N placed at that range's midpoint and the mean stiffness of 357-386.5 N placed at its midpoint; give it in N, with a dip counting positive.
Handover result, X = 5.2 N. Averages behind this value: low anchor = 41.5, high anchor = 37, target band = 31.1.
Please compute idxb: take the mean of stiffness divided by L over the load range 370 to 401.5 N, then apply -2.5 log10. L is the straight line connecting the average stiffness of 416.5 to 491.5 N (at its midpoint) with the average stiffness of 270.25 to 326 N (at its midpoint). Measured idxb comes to -0.132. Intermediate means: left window 31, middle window 36.8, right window 33.8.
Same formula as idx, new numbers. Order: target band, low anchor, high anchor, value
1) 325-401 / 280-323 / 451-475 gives -0.218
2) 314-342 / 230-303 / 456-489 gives -0.044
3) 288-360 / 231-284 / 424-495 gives 0.186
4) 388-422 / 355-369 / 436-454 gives 0.003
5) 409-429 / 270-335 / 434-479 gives -0.107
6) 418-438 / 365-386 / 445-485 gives -0.075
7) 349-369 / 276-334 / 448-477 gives -0.176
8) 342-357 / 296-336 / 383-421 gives -0.145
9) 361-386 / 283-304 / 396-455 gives -0.137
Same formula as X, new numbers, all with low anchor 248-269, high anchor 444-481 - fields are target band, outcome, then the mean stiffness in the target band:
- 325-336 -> 0.5 N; 37.1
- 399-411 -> -0.4 N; 36.5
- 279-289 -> 1.2 N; 36.3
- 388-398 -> -0.2 N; 36.8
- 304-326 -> 4.5 N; 31.5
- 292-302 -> 4.7 N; 21.5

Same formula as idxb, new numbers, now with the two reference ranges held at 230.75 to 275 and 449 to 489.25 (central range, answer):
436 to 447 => -0.108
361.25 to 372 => -0.017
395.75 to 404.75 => -0.049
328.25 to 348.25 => 0.020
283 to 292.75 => 0.165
